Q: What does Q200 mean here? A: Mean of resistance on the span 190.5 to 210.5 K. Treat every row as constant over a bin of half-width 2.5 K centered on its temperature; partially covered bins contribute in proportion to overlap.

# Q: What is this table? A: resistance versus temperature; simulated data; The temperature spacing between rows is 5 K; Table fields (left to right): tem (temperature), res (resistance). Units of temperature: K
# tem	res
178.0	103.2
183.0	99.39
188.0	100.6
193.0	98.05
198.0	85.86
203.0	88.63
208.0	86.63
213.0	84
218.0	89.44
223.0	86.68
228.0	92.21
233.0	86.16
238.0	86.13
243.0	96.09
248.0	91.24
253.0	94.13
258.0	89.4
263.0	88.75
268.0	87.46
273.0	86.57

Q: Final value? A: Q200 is 89.8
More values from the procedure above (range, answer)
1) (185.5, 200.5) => 94.8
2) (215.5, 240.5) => 88.1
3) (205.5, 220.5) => 86.7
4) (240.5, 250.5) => 93.7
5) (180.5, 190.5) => 100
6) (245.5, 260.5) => 91.6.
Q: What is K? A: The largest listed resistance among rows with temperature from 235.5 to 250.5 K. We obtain 96.09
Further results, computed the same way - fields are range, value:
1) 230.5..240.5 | 86.16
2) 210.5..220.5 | 89.44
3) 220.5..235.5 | 92.21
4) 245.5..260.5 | 94.13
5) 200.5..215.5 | 88.63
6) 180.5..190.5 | 100.6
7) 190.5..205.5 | 98.05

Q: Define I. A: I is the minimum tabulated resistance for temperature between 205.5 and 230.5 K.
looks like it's 84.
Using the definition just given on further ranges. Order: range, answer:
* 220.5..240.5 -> 86.13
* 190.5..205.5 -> 85.86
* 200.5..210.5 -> 86.63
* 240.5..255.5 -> 91.24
